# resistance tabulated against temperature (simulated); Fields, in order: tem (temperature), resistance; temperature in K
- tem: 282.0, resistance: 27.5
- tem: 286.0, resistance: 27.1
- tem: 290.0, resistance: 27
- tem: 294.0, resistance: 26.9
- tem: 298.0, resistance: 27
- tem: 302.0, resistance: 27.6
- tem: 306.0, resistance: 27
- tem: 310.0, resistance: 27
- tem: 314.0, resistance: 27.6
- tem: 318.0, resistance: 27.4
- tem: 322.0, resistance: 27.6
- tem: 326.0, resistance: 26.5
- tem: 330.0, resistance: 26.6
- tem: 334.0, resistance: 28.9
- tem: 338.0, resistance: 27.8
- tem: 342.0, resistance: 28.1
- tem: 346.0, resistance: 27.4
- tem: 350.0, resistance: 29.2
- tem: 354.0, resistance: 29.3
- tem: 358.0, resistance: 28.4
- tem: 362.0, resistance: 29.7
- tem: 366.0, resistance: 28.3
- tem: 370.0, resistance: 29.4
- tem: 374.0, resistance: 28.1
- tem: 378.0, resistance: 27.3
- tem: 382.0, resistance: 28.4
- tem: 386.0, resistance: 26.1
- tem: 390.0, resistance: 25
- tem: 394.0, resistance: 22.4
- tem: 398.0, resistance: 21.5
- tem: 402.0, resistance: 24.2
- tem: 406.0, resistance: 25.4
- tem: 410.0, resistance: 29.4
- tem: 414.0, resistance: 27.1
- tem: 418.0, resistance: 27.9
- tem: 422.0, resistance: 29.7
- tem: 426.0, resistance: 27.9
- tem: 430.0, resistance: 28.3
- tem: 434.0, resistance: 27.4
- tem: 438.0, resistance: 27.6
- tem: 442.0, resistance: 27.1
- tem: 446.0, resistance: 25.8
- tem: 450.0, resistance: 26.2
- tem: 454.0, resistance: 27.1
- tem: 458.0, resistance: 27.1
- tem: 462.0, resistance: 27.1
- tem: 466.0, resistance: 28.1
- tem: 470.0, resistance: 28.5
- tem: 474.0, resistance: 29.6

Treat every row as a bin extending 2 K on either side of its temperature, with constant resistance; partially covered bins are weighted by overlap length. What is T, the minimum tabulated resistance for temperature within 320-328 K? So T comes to 26.5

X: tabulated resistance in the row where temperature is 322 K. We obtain 27.6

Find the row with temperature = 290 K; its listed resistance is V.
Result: 27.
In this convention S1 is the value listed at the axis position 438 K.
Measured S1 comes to 27.6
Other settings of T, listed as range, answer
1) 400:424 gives 24.2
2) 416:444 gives 27.1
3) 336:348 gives 27.4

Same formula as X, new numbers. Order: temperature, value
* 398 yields 21.5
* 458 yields 27.1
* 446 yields 25.8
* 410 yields 29.4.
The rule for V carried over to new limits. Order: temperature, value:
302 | 27.6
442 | 27.1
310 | 27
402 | 24.2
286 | 27.1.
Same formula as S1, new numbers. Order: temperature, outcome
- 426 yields 27.9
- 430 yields 28.3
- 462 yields 27.1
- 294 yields 26.9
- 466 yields 28.1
